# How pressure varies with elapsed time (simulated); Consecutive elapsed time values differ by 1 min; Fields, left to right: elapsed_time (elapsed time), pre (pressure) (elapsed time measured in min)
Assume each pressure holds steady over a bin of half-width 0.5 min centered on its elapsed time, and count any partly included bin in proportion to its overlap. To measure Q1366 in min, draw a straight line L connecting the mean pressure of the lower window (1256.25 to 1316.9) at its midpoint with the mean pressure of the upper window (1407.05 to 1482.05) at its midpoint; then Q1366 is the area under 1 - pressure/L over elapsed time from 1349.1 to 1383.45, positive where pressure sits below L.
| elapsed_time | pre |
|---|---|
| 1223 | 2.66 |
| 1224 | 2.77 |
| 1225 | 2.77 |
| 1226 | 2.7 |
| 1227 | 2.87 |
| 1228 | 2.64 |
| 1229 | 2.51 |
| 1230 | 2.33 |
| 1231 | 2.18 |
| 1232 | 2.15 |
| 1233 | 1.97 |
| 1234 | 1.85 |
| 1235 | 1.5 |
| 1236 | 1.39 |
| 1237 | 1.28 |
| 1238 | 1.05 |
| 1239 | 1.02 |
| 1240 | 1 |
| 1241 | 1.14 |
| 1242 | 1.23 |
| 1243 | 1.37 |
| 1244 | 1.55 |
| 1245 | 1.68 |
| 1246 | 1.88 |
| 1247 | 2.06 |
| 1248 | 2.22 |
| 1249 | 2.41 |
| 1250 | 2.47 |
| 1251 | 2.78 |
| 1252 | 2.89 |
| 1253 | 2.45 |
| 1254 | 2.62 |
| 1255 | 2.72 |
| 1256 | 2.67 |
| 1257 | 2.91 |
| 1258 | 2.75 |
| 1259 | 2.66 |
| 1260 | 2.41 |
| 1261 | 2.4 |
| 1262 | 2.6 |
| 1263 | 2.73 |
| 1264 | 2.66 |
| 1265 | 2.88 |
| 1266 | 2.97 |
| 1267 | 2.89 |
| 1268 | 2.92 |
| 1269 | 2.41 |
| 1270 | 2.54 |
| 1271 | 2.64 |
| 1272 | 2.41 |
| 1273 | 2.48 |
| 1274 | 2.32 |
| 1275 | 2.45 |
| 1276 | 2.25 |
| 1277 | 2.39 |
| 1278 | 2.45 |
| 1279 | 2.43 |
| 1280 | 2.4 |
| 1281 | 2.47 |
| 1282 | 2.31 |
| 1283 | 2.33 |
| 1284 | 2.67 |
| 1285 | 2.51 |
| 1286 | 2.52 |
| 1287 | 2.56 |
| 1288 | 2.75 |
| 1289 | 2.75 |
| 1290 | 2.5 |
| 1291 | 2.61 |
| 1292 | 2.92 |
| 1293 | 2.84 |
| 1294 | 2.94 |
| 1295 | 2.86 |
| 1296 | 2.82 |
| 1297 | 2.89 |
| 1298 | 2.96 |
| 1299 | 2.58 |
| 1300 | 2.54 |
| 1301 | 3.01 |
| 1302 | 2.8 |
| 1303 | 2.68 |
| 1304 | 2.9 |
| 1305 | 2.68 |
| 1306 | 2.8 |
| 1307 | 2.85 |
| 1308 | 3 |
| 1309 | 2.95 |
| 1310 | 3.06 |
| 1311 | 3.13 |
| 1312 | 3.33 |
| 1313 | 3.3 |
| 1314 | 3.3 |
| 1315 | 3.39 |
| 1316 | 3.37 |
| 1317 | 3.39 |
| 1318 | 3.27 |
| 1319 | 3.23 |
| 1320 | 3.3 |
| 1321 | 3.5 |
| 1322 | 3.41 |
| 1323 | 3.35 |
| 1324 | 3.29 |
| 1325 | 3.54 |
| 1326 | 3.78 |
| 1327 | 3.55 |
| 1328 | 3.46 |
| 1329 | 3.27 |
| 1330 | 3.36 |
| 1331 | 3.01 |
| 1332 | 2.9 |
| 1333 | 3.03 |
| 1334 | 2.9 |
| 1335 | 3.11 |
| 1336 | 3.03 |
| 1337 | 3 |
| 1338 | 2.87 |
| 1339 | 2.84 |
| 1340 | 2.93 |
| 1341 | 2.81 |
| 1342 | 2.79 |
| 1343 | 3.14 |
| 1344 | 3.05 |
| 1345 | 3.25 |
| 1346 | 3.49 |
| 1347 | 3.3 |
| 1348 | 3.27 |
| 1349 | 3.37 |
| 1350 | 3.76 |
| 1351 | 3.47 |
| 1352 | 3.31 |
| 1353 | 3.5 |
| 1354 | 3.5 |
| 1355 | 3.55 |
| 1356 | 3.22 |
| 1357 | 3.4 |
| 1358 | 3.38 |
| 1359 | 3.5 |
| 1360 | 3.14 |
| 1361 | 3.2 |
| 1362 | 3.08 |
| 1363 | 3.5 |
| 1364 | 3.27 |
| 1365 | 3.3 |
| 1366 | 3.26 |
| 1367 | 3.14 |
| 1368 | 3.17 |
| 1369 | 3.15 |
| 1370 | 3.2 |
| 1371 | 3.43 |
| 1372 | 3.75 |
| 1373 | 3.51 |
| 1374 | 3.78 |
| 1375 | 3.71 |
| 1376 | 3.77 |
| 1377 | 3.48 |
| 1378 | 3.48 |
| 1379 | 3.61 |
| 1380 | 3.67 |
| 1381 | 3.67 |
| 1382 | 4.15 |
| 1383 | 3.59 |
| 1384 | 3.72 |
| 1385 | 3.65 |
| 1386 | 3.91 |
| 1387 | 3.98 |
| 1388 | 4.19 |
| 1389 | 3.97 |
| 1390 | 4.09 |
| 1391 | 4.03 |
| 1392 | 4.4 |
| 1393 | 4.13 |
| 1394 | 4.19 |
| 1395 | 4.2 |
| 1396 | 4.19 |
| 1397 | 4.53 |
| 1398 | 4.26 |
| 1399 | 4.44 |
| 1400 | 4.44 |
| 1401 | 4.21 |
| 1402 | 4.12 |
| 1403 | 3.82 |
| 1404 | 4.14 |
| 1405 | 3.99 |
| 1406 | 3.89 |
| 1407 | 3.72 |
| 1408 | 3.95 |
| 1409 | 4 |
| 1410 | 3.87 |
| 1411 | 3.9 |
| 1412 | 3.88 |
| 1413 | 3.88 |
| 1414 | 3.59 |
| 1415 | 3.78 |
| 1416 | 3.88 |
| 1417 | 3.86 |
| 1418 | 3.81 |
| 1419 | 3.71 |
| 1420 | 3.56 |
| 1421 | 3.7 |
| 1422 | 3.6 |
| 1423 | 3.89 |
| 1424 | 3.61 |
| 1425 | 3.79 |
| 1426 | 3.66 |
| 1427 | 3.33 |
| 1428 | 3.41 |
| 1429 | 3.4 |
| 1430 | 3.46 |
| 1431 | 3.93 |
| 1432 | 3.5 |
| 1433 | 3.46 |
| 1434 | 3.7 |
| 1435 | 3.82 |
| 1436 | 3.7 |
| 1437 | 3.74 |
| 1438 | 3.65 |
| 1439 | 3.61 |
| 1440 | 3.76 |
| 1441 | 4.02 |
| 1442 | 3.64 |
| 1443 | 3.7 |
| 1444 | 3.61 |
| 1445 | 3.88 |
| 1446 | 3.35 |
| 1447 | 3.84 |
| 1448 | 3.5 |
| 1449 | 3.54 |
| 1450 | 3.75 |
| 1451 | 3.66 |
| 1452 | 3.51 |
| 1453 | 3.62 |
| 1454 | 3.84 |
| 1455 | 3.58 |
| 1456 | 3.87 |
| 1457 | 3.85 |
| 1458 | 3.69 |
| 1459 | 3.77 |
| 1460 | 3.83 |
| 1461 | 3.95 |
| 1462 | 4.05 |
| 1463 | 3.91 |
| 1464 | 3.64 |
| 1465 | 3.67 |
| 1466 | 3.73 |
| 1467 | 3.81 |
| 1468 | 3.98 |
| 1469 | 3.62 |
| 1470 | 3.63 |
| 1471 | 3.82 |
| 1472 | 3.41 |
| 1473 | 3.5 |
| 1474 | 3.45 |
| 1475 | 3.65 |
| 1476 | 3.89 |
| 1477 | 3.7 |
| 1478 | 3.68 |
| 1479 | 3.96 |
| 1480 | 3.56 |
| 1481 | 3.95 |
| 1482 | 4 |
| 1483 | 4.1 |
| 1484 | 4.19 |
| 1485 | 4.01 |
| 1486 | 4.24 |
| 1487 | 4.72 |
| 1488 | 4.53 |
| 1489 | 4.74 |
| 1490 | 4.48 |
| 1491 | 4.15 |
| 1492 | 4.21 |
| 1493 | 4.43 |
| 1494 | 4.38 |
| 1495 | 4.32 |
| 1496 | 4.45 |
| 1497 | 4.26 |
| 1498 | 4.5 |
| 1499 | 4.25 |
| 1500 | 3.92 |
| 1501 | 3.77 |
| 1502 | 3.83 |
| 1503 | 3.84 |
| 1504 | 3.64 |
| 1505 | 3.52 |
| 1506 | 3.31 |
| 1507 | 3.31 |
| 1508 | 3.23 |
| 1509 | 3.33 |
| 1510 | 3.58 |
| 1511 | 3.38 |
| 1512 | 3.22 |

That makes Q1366 -2.4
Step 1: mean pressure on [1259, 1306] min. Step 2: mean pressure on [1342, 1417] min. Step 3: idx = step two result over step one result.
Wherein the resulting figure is 1.40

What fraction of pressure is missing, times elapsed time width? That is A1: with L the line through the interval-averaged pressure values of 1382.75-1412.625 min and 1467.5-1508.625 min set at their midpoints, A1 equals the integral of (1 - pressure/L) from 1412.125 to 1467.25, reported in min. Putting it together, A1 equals 4.2 min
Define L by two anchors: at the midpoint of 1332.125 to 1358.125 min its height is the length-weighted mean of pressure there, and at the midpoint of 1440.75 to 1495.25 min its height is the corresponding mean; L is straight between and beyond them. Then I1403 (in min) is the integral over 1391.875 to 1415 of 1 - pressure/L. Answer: -3.6 min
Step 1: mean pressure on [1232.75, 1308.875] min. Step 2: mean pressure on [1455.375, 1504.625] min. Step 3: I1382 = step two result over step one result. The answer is 1.64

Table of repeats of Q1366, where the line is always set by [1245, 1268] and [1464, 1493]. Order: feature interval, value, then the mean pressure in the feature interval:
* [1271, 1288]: 1.7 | 2.45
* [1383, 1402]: -3.9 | 4.13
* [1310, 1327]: -2.3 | 3.36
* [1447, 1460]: 0.3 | 3.69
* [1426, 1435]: 0.3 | 3.55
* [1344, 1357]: -1.0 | 3.4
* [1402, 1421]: -1.7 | 3.85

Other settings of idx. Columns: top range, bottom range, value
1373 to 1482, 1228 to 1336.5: 1.44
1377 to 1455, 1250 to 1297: 1.46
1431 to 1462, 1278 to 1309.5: 1.37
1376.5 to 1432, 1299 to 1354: 1.23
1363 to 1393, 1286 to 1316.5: 1.26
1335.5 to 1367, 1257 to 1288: 1.27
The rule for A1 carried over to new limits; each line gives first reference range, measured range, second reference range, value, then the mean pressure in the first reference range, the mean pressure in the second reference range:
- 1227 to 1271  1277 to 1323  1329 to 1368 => -2.4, 2.22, 3.21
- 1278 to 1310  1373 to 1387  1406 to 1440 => -1.4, 2.71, 3.71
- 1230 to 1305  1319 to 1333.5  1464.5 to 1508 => -2.8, 2.38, 3.95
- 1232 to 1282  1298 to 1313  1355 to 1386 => -0.7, 2.24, 3.47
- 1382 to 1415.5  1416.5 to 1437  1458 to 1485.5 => 1.5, 4.02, 3.79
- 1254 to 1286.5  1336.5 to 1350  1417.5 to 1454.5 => -0.3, 2.57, 3.66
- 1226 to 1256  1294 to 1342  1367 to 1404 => -1.6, 2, 3.87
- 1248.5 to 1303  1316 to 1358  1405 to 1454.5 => -2.8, 2.63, 3.71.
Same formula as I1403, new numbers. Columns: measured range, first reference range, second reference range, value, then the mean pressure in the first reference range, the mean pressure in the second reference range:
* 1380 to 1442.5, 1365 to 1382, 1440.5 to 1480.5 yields -4.7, 3.5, 3.72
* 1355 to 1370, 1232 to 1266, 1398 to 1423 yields 0.5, 2.11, 3.91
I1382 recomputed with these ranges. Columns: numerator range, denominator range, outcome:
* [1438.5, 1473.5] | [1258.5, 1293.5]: 1.45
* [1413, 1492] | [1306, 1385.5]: 1.14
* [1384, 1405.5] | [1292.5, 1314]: 1.42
